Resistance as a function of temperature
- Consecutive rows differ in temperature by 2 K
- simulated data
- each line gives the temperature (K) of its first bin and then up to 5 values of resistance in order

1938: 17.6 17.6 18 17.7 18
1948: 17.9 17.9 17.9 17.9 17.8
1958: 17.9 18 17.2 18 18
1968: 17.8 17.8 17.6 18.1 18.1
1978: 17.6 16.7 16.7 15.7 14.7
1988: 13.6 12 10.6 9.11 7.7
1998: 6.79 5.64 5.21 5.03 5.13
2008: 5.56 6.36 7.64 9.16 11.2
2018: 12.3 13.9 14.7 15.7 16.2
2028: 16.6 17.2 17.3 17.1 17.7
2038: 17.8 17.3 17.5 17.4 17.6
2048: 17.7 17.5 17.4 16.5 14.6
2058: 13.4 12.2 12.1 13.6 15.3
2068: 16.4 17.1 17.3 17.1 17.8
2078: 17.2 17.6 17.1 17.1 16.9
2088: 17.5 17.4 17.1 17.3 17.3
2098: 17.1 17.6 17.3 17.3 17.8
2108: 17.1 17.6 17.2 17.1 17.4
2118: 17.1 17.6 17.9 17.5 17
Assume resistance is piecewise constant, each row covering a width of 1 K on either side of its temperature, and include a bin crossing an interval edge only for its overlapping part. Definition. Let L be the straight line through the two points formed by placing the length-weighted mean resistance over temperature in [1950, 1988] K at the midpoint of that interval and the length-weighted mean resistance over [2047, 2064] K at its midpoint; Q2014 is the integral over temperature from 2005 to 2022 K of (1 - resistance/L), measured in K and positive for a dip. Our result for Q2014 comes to 7.25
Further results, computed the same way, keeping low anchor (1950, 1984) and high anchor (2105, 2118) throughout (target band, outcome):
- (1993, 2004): 6.8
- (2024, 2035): 0.5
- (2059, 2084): 2.1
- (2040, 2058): 0.7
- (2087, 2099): 0.1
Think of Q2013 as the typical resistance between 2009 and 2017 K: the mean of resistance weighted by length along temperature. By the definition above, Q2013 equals 8.59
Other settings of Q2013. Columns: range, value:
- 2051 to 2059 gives 15.5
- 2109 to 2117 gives 17.3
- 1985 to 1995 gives 12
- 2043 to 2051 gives 17.5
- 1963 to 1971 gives 17.9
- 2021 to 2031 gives 16.1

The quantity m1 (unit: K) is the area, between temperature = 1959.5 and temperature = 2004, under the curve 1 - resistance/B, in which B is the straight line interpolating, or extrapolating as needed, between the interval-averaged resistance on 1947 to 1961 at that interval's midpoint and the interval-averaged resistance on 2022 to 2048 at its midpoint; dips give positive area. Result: 9.3 K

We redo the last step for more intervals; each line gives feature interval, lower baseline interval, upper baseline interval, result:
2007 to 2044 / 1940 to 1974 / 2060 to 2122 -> 7.0 K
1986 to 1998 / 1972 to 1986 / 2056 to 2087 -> 4.4 K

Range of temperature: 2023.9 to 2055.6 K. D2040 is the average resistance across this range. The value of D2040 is 17.1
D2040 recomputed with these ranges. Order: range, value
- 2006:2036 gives 12.8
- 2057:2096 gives 16.2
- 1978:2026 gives 10.8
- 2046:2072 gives 15.5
